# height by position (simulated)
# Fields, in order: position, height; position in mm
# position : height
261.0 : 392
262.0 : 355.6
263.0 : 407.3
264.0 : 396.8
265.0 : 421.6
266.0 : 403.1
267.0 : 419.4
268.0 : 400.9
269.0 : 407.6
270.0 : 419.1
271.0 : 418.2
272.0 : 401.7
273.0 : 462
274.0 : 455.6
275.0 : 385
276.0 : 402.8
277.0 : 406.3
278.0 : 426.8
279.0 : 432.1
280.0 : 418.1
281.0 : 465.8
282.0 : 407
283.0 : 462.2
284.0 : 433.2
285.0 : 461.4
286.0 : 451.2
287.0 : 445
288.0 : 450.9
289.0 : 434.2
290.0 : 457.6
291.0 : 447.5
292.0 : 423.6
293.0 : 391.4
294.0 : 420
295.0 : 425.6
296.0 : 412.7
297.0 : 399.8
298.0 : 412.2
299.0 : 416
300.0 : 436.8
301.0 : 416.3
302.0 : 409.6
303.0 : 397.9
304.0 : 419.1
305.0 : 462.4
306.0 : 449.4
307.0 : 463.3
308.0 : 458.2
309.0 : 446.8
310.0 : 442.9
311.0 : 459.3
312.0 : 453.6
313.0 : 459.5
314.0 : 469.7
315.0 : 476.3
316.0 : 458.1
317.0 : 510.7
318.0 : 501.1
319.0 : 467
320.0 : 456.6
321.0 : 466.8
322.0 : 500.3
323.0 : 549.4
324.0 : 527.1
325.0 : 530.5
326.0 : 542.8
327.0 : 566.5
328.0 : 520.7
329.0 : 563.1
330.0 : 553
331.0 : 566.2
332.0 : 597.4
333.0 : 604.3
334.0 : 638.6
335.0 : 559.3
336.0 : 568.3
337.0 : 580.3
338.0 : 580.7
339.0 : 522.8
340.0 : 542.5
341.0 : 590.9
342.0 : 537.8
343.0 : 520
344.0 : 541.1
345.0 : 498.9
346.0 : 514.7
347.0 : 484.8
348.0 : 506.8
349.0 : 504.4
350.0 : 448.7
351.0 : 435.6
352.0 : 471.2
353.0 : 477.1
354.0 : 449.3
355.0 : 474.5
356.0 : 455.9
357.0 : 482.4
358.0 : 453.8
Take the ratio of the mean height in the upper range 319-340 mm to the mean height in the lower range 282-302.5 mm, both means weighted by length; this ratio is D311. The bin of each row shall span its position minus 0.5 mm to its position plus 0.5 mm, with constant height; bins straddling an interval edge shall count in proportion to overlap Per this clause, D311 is 1.27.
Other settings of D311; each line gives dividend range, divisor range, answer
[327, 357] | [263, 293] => 1.24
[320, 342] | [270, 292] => 1.27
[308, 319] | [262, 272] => 1.15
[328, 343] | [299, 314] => 1.29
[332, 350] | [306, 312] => 1.20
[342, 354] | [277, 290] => 1.12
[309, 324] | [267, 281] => 1.14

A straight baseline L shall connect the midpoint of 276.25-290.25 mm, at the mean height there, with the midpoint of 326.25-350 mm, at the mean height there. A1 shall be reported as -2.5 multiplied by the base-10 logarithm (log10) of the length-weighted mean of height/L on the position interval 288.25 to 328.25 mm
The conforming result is 0.07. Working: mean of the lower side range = 438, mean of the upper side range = 548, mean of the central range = 459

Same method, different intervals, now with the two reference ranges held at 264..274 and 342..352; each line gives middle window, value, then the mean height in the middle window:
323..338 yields -0.18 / 566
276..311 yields 0.02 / 432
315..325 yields -0.06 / 494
